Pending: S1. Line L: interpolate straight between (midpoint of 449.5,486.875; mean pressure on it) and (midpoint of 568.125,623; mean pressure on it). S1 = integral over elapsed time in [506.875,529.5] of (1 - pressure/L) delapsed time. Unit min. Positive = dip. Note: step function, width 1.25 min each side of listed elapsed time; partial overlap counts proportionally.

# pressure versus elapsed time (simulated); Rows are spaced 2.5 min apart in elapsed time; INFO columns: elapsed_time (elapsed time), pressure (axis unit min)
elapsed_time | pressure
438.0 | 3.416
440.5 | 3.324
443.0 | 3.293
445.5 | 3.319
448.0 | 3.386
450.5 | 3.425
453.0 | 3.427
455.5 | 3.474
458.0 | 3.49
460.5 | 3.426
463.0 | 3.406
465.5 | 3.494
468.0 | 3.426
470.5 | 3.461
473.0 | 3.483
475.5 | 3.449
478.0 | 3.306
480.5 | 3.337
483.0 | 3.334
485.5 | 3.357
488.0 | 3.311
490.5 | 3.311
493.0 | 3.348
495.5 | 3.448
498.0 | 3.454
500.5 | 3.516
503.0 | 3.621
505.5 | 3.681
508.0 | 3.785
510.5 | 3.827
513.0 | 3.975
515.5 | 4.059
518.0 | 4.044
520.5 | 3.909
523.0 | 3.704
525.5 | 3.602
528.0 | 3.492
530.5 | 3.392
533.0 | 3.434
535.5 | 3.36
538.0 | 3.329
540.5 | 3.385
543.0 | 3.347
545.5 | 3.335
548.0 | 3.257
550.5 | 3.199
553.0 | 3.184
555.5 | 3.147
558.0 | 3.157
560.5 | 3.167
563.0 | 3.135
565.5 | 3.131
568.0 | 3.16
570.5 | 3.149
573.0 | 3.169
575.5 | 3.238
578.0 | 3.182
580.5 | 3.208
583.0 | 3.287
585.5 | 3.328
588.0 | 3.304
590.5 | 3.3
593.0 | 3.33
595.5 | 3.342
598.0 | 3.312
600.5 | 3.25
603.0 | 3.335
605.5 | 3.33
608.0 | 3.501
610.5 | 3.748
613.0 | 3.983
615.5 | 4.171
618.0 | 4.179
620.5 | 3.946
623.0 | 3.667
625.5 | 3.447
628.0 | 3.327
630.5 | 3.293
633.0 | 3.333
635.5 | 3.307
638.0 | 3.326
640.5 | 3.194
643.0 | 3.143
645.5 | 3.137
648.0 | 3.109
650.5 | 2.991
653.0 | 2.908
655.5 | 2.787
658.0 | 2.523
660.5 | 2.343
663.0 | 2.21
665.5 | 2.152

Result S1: -2.5 min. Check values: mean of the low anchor 3.42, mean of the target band 3.82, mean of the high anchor 3.46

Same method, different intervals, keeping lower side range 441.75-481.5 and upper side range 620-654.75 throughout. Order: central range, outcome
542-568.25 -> 1.1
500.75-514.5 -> -1.6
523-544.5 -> -0.5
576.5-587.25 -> 0.2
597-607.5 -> -0.1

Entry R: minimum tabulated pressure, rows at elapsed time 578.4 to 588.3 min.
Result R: 3.208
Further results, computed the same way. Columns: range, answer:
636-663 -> 2.21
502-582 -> 3.131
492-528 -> 3.348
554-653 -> 2.908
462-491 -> 3.306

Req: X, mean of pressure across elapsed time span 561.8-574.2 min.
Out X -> 3.15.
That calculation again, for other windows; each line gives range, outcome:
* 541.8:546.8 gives 3.34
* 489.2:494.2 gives 3.33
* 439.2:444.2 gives 3.31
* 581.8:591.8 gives 3.3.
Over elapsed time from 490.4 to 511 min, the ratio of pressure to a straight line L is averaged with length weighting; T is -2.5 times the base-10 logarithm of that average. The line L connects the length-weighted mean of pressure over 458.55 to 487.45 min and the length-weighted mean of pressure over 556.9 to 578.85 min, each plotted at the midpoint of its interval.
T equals -0.070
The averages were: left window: 3.41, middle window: 3.56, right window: 3.17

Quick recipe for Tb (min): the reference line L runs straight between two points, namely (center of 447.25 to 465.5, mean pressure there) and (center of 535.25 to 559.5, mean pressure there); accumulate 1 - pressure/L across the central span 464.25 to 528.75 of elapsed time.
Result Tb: -3.97 min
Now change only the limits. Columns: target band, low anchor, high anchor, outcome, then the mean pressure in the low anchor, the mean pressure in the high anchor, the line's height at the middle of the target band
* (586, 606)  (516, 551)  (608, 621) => 2.82 min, 3.5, 3.96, 3.86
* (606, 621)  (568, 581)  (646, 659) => -4.23 min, 3.19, 2.89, 3.04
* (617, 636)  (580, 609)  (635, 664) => -2.96 min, 3.32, 2.91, 3.08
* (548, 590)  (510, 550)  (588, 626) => 4.47 min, 3.58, 3.58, 3.58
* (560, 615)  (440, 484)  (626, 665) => -3.69 min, 3.41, 2.99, 3.12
